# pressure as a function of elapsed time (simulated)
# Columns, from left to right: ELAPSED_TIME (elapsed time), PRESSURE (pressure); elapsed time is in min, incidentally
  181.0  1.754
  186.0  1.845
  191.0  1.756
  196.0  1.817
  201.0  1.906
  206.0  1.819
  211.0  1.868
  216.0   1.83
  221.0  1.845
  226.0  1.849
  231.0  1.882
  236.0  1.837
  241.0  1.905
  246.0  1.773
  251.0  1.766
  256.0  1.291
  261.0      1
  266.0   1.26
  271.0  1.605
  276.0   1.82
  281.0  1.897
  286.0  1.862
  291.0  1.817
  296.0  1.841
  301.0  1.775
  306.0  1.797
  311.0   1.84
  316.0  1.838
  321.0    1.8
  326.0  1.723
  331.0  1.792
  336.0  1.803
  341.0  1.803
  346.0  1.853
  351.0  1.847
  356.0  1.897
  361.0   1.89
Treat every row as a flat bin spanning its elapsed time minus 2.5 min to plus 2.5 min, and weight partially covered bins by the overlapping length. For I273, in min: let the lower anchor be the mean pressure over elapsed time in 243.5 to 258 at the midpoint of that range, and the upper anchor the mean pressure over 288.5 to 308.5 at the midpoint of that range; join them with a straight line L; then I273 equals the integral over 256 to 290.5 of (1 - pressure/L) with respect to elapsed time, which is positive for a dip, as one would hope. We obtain 3.0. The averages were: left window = 1.62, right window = 1.81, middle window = 1.57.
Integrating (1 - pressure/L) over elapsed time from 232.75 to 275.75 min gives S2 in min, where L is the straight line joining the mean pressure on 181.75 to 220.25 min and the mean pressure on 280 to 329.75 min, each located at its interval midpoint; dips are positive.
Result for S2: 5.9 min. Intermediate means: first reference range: 1.83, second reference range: 1.82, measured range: 1.57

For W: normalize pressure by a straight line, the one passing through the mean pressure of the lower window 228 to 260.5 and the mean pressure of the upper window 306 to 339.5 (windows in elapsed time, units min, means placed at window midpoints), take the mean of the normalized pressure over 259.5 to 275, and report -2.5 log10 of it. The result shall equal 0.26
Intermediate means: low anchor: 1.7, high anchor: 1.8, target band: 1.36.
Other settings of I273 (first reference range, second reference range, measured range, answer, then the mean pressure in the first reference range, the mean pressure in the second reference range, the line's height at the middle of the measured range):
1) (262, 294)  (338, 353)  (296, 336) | -0.8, 1.68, 1.83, 1.77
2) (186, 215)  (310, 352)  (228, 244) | -0.4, 1.83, 1.81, 1.83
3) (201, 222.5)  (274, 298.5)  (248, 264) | 4.2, 1.85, 1.85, 1.85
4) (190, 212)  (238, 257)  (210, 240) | -1.3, 1.84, 1.72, 1.78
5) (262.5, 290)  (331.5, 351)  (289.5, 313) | -1.2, 1.67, 1.82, 1.73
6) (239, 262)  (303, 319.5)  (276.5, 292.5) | -1.3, 1.57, 1.82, 1.71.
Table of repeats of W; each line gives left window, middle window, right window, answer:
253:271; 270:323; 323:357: -0.209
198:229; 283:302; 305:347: -0.007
